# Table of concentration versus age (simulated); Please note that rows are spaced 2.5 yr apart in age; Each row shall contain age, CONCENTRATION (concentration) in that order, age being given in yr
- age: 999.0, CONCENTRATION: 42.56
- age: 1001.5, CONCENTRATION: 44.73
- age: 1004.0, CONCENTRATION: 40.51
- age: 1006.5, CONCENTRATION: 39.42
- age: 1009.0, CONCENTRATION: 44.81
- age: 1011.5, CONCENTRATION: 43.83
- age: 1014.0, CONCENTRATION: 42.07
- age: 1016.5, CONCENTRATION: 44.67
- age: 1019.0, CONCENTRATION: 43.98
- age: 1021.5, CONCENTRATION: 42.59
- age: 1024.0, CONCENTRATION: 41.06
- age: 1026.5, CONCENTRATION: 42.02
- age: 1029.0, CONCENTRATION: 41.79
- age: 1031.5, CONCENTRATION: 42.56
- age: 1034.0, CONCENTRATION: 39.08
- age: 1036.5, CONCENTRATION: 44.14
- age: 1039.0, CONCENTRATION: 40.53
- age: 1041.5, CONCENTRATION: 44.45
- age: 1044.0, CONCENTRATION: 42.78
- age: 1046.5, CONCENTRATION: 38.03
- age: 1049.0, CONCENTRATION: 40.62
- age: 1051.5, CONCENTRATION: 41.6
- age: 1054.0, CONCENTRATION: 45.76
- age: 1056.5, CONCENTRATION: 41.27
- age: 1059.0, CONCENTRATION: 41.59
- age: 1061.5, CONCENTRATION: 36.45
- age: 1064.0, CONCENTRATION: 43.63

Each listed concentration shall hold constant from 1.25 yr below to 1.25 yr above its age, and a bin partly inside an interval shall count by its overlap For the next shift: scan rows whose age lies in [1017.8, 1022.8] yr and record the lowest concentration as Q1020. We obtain 42.59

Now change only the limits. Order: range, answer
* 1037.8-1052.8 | 38.03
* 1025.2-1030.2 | 41.79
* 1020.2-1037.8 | 39.08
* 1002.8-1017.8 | 39.42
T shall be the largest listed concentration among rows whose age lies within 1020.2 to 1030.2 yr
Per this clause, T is 42.59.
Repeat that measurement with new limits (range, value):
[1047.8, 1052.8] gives 41.6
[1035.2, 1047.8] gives 44.45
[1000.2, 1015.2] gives 44.81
